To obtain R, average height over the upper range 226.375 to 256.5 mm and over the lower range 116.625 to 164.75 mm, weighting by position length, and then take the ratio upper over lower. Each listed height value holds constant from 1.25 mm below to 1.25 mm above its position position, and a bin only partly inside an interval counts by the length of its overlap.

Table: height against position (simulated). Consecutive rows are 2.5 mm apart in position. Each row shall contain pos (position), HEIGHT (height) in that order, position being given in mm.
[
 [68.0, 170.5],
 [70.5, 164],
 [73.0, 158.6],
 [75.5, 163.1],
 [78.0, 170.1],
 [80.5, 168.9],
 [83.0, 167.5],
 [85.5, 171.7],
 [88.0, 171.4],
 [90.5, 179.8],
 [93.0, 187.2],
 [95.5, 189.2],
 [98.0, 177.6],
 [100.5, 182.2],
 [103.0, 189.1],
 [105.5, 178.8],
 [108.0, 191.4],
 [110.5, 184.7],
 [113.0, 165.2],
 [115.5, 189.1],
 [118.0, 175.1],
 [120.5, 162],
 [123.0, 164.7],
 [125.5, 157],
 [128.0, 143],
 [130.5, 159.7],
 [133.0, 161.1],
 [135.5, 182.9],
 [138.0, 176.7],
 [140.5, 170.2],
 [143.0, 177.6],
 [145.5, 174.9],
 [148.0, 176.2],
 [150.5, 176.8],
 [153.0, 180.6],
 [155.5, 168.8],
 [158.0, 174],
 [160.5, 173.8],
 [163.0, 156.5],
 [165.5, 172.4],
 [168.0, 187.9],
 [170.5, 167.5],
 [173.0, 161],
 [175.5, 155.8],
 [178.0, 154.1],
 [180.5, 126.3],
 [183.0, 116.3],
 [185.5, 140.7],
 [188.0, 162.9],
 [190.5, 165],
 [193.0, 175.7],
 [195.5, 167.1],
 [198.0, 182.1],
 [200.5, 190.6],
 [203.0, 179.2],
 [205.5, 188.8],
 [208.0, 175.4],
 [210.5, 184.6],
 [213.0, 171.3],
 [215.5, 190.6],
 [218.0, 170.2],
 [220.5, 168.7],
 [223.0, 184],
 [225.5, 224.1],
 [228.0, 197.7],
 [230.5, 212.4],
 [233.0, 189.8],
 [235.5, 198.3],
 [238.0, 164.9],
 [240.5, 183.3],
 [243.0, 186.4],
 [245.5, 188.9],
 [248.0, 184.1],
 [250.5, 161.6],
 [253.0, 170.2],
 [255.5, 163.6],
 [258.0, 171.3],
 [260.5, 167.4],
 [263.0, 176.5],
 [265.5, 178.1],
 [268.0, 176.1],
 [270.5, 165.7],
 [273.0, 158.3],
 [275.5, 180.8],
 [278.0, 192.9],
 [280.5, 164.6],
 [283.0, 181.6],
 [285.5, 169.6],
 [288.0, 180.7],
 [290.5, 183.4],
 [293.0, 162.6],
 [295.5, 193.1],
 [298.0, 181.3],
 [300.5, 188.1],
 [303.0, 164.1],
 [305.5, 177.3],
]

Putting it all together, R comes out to 1.09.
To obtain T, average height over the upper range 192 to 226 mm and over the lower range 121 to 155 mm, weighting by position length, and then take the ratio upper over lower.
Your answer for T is 1.07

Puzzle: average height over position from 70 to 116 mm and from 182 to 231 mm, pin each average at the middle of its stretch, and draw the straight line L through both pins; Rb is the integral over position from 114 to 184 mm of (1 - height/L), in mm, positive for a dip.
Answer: 4.3 mm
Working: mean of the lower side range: 176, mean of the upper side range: 177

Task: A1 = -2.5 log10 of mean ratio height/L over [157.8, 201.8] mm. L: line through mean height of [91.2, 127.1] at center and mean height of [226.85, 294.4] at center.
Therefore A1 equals 0.10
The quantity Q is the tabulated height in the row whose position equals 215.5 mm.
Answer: 190.6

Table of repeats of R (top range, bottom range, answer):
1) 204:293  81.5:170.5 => 1.03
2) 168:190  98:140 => 0.87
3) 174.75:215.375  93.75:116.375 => 0.90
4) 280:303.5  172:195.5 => 1.17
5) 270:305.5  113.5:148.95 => 1.04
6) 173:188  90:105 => 0.77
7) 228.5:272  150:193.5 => 1.11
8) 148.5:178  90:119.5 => 0.93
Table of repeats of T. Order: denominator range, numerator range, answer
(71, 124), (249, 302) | 1.00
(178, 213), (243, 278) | 1.05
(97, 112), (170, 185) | 0.79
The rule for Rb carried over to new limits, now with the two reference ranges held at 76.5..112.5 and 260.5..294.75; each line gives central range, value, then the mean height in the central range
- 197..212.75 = -0.57 mm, 183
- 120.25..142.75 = 1.66 mm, 165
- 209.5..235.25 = -2.02 mm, 190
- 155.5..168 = 0.44 mm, 171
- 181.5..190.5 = 1.72 mm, 143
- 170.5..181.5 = 1.56 mm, 152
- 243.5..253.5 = -0.12 mm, 177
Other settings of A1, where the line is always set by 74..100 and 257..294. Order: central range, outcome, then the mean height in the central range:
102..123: -0.02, 178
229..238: -0.12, 195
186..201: 0.02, 171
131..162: 0.00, 174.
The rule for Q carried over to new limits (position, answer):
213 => 171.3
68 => 170.5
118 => 175.1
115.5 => 189.1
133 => 161.1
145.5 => 174.9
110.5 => 184.7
